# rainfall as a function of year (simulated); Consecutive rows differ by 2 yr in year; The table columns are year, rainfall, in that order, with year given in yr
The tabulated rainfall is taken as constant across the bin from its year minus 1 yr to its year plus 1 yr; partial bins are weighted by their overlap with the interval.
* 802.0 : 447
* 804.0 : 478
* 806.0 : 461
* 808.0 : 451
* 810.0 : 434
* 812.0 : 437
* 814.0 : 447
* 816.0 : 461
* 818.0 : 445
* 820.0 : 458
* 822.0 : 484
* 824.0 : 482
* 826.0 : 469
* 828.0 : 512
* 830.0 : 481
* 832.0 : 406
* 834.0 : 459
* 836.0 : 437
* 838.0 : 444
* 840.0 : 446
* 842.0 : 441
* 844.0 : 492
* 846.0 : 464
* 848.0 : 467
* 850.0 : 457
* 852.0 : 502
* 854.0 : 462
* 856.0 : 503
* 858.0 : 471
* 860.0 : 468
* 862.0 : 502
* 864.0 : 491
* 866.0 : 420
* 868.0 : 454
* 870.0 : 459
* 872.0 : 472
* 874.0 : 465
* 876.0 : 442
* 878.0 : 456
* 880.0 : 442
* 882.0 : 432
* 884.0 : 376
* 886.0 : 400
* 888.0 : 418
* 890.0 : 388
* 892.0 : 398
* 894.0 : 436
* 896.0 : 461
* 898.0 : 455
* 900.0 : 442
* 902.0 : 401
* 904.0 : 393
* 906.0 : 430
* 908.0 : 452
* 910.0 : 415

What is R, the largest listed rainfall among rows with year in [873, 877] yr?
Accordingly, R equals 465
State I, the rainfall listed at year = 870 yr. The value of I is 459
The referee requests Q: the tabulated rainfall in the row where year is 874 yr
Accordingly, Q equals 465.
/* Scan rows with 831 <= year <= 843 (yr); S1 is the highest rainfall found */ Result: 459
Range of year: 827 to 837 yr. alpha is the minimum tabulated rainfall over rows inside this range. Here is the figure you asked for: 406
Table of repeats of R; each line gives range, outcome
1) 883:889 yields 418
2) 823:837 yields 512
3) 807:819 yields 461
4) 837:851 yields 492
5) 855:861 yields 503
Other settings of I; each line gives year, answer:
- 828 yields 512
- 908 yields 452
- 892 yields 398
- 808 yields 451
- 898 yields 455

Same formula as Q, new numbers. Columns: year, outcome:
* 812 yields 437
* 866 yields 420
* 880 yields 442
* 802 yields 447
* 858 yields 471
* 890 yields 388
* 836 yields 437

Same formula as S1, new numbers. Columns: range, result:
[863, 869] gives 491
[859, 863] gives 502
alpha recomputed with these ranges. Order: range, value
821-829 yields 469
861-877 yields 420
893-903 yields 401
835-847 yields 437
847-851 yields 457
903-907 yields 393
